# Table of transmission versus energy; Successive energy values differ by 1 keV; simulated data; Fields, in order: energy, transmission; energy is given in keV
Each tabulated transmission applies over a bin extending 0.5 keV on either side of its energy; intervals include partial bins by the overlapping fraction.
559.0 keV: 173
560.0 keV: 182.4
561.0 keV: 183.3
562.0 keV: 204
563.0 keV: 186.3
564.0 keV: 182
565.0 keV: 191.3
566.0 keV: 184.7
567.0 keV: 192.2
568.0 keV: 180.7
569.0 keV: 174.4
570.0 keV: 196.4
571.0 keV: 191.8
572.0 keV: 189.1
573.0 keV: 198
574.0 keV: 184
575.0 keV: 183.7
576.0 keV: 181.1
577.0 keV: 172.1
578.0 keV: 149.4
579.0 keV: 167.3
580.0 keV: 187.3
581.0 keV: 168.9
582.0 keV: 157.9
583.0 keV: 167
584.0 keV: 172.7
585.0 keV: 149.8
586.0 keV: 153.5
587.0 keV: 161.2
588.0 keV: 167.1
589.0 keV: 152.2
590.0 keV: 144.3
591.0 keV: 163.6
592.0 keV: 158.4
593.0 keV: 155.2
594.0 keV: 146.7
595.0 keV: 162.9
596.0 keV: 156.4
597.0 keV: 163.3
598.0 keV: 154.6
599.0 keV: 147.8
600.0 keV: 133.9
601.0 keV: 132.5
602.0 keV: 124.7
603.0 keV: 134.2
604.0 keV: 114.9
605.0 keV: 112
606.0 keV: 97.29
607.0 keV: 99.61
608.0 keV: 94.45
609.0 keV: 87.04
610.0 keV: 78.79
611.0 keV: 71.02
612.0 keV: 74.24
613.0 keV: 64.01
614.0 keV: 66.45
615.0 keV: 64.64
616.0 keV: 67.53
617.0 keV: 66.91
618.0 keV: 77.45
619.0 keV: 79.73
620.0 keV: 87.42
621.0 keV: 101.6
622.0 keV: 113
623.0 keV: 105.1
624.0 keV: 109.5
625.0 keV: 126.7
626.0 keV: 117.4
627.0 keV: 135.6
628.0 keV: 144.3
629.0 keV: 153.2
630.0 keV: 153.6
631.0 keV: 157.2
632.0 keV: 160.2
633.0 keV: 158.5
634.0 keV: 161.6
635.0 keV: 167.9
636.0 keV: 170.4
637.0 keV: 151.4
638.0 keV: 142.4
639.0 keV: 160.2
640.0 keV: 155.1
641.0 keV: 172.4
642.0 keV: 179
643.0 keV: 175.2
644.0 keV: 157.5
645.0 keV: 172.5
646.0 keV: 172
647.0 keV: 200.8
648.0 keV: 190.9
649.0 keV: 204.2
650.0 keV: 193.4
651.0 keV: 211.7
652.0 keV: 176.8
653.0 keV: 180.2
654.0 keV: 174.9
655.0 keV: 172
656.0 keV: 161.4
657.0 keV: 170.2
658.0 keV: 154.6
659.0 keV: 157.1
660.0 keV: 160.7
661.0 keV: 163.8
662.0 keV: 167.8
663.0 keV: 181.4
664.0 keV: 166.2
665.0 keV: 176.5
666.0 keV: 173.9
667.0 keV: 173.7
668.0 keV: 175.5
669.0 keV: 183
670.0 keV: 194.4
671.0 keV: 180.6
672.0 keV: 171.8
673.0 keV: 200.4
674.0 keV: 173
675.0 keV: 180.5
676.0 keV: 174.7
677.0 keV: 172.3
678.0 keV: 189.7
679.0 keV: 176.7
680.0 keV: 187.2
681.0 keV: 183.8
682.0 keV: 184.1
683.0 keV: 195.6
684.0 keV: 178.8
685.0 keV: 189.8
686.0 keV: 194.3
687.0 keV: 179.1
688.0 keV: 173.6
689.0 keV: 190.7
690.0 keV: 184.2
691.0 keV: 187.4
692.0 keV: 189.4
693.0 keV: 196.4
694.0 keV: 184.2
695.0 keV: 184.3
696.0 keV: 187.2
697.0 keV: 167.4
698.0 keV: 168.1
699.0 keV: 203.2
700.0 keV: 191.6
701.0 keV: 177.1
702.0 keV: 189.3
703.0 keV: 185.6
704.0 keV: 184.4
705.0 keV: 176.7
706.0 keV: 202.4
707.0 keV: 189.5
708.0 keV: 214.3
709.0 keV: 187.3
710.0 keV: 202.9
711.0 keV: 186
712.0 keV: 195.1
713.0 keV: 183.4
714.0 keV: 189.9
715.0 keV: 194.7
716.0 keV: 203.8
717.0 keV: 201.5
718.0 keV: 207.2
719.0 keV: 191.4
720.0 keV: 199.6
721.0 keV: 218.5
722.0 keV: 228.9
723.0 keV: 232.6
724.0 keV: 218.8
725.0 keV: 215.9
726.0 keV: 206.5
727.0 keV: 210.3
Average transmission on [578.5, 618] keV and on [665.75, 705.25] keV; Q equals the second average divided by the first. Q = 1.4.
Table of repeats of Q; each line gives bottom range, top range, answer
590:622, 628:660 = 1.52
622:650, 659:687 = 1.14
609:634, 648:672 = 1.66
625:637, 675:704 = 1.22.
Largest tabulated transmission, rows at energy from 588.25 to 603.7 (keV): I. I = 163.6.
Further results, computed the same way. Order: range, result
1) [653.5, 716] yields 214.3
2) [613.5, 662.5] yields 211.7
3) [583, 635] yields 172.7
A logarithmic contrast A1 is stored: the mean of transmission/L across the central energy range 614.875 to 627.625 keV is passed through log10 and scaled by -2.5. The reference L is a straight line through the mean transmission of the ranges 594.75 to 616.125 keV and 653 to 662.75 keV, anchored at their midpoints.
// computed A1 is 0.29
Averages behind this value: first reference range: 109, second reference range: 166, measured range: 97.8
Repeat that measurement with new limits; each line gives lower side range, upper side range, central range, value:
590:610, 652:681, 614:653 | 0.083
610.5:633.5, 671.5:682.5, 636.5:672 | -0.164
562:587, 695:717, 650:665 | 0.079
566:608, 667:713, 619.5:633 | 0.290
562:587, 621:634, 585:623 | 0.311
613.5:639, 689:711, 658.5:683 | -0.098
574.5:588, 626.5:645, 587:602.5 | 0.095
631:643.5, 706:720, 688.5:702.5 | 0.016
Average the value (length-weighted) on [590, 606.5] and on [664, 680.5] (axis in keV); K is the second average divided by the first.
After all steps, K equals 1.3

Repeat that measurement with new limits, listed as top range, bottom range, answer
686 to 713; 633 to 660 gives 1.09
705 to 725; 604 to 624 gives 2.35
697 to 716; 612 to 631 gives 1.85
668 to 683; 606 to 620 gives 2.36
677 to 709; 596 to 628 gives 1.78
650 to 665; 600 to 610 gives 1.56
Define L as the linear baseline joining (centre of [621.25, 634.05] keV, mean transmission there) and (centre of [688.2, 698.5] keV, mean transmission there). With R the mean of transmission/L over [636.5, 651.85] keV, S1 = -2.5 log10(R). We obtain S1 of -0.183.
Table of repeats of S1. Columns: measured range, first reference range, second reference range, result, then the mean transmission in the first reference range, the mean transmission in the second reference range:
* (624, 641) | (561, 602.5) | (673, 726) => 0.18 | 168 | 191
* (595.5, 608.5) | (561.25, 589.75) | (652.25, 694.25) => 0.35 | 176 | 179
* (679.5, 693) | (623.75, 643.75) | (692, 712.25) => -0.04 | 153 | 189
